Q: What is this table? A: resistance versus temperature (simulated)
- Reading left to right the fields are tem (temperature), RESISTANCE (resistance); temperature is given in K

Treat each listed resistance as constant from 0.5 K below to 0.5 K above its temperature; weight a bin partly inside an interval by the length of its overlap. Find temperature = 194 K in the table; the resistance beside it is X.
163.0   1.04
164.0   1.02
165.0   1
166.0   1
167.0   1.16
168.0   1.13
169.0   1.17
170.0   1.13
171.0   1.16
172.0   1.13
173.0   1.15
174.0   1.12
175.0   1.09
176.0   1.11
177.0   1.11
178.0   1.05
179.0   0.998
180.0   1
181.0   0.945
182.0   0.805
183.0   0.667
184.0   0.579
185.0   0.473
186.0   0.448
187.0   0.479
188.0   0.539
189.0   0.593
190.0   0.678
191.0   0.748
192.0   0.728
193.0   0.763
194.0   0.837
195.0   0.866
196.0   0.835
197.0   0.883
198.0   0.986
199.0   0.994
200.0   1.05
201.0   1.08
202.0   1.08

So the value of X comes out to 0.837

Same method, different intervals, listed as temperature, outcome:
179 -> 0.998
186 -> 0.448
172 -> 1.13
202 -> 1.08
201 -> 1.08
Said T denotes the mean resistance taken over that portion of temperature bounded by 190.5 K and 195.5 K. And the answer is 0.788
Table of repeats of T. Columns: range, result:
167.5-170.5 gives 1.14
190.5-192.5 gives 0.738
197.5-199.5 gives 0.99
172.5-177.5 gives 1.12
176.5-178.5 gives 1.08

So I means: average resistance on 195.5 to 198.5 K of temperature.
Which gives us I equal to 0.901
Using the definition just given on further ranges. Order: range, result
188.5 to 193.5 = 0.702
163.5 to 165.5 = 1.01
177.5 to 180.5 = 1.02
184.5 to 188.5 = 0.485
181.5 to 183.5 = 0.736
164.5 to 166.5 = 1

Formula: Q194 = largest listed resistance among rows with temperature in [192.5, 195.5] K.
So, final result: 0.866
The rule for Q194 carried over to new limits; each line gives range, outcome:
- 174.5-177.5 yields 1.11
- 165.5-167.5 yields 1.16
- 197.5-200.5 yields 1.05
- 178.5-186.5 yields 1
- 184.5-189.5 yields 0.593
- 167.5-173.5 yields 1.17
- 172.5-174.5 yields 1.15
